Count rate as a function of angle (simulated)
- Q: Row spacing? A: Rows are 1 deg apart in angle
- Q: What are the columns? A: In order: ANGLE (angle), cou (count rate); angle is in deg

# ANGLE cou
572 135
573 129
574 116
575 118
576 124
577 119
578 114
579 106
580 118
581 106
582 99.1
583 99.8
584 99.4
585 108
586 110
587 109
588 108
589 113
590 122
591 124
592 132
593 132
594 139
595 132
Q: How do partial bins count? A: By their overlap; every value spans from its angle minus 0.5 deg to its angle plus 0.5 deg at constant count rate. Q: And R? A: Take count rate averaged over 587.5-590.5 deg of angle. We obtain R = 114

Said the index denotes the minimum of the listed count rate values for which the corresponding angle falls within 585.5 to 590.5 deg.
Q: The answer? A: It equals 108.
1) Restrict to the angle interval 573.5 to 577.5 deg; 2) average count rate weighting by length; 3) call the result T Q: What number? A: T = 119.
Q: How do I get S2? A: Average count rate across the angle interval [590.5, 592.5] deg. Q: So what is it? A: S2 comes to 128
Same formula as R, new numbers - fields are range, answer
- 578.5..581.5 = 110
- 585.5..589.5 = 110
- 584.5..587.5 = 109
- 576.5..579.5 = 113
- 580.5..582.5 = 103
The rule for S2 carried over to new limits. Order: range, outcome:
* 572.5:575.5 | 121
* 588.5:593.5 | 125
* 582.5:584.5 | 99.6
